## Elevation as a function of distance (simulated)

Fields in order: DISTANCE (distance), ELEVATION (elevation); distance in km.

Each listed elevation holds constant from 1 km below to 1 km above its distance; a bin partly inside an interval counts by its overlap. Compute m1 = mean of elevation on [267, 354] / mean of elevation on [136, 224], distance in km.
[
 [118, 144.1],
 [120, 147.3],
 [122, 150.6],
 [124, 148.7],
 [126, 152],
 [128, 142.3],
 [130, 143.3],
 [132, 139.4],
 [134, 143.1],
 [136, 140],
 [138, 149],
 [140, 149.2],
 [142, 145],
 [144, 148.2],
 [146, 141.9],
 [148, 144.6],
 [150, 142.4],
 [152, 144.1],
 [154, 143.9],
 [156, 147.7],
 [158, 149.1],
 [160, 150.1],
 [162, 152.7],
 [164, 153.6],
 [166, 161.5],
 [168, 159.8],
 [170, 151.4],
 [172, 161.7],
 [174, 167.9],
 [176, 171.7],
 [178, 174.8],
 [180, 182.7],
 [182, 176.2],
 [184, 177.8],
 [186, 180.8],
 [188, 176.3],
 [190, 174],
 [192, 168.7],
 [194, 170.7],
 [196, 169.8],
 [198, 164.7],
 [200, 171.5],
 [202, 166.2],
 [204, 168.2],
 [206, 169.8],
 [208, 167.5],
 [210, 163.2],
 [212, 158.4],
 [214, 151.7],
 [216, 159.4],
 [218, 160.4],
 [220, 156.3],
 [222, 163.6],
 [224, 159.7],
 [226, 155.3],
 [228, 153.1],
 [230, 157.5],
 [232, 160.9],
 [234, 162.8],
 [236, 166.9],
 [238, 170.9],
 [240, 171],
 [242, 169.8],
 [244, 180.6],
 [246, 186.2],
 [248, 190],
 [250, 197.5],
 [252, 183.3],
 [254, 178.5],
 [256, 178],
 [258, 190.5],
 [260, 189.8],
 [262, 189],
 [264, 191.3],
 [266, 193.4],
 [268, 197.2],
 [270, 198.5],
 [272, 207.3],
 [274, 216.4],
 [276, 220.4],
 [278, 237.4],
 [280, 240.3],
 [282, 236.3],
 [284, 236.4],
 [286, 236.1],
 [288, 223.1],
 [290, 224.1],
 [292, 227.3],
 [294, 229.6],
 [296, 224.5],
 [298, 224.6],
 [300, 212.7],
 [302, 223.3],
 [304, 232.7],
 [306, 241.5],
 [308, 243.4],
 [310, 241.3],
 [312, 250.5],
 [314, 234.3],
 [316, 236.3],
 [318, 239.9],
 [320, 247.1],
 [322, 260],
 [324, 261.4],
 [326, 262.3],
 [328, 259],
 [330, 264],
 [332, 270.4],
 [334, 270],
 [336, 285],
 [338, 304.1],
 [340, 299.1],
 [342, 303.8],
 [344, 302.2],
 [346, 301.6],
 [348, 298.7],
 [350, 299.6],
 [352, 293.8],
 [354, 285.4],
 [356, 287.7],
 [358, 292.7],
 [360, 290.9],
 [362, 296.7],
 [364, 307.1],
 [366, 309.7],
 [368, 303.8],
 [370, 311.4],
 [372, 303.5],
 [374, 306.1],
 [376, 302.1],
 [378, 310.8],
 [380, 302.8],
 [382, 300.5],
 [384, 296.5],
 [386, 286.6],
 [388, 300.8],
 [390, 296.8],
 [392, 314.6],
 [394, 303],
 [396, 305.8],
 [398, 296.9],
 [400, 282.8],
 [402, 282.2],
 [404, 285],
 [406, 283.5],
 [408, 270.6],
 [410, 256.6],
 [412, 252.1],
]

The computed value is 1.56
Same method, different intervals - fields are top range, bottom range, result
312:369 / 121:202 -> 1.78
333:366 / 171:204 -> 1.72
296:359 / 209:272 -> 1.52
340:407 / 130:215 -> 1.88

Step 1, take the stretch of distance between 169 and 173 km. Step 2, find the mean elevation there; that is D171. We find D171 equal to 157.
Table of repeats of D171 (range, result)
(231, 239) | 165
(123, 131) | 147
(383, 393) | 299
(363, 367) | 308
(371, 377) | 304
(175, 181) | 176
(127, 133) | 142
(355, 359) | 290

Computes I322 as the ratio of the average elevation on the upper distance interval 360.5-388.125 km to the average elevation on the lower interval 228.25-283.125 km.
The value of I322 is 1.59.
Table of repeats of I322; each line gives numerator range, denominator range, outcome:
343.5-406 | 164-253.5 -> 1.77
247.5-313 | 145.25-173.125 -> 1.43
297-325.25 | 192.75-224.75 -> 1.46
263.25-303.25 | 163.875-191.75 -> 1.30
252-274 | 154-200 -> 1.16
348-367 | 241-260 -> 1.61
